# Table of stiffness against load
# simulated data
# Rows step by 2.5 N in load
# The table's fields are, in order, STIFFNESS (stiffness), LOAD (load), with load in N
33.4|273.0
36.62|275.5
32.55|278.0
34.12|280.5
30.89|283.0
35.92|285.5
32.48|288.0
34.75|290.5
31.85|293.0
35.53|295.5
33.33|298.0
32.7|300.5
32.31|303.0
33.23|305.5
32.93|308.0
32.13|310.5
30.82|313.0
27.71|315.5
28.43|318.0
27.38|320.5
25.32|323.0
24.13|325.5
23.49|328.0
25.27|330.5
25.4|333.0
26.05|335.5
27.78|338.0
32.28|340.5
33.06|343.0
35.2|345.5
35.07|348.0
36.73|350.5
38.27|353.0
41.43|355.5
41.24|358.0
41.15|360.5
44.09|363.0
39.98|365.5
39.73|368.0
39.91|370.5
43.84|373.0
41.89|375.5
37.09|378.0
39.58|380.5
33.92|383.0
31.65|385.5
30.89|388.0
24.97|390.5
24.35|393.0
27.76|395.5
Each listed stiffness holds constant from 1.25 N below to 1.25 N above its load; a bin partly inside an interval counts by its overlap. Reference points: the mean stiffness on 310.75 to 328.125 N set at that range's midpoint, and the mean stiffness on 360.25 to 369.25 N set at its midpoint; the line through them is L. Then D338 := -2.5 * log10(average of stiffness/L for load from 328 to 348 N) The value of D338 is 0.13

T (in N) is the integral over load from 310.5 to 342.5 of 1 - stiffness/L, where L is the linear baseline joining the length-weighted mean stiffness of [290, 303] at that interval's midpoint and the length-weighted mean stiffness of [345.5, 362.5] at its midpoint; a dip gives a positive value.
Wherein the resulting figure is 7.87 N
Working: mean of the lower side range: 33.4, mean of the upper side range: 38.9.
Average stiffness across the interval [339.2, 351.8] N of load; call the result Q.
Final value 34.5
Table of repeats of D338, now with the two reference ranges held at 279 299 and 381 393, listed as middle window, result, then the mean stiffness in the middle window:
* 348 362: -0.25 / 39.4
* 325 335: 0.29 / 24.7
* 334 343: 0.10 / 29.2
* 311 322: 0.14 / 28.8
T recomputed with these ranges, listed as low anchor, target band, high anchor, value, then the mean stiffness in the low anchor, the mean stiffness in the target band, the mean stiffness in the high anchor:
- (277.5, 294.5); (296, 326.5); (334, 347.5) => 1.94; 33.3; 30.2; 31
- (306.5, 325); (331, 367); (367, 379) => 0.61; 29.1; 35.4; 40.6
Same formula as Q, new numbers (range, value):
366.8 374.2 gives 41.2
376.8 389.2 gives 34.6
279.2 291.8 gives 33.6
